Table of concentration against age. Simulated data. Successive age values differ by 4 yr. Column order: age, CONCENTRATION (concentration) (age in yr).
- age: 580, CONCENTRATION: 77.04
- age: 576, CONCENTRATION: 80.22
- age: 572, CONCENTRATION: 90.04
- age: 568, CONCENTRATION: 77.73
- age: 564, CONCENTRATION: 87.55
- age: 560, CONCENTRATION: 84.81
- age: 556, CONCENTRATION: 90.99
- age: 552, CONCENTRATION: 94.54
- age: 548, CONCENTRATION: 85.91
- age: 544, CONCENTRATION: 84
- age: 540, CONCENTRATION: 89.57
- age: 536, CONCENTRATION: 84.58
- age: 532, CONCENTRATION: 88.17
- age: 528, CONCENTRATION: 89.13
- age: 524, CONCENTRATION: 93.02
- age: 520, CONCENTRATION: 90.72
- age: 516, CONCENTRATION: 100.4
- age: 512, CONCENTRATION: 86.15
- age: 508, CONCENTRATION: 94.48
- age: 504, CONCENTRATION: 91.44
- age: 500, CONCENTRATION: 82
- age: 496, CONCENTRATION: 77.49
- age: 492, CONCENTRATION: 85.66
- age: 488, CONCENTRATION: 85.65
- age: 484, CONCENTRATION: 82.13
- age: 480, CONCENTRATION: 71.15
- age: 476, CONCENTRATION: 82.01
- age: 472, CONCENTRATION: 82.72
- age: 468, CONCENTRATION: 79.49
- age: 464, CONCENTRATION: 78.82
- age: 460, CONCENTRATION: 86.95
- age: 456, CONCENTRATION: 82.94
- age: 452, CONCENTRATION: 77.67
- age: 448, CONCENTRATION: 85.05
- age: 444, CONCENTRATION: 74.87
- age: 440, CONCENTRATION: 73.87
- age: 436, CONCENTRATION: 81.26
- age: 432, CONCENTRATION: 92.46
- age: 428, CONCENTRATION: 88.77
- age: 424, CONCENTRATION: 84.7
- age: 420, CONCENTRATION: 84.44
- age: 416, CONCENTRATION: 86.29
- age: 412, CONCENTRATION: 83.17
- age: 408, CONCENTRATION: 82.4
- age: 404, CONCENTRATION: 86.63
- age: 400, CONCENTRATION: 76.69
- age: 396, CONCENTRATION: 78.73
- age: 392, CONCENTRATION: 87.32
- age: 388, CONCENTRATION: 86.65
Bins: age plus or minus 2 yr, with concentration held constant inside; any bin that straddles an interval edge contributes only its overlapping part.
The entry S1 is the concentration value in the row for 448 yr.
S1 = 85.05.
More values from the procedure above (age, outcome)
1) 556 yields 90.99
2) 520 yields 90.72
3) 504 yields 91.44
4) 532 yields 88.17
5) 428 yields 88.77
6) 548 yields 85.91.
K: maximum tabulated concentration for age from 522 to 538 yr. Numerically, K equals 93.02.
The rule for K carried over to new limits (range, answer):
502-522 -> 100.4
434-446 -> 81.26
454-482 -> 86.95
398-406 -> 86.63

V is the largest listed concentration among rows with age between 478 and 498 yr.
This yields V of 85.66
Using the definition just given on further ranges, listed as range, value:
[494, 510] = 94.48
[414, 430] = 88.77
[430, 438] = 92.46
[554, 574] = 90.99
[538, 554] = 94.54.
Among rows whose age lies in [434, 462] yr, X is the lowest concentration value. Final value 73.87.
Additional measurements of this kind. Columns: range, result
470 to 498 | 71.15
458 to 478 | 78.82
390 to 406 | 76.69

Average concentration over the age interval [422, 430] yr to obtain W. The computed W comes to 86.7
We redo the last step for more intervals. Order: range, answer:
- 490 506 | 84.1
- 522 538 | 88.7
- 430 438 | 86.9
